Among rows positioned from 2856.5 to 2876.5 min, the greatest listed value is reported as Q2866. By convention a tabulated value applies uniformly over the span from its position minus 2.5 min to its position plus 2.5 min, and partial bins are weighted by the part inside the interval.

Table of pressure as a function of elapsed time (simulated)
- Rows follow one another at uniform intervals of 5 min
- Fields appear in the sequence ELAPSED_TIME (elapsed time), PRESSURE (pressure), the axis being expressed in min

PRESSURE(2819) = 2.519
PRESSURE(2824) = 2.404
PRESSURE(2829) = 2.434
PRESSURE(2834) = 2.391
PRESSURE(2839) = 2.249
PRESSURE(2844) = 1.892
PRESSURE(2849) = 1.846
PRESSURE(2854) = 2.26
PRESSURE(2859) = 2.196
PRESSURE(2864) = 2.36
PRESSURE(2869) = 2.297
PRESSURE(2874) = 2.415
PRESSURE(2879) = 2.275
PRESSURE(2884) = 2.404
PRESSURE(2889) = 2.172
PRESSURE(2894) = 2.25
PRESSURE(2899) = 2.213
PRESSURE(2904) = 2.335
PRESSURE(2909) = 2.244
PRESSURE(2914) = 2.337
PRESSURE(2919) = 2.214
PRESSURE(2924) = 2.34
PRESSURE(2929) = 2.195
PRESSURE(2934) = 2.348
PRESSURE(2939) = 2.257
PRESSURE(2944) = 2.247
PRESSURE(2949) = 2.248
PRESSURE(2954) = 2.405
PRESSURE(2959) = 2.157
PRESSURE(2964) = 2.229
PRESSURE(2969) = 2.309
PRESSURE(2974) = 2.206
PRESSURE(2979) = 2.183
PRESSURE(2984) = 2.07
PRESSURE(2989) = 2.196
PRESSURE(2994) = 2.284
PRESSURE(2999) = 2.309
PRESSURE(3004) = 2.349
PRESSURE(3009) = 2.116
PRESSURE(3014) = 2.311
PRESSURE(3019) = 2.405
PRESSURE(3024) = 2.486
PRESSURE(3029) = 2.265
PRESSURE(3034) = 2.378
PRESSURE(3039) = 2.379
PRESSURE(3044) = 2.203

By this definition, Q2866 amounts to 2.415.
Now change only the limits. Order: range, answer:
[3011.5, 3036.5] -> 2.486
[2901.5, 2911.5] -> 2.335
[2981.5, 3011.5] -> 2.349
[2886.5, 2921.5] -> 2.337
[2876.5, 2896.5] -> 2.404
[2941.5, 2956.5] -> 2.405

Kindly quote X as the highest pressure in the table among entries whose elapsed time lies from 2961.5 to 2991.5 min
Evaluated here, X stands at 2.309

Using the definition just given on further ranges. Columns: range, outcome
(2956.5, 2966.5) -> 2.229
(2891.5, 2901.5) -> 2.25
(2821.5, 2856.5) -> 2.434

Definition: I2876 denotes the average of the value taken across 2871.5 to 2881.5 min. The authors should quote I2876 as 2.34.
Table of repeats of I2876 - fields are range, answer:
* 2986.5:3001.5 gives 2.26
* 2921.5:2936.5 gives 2.29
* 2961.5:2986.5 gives 2.2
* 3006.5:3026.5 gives 2.33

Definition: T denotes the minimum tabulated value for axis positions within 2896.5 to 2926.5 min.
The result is 2.213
